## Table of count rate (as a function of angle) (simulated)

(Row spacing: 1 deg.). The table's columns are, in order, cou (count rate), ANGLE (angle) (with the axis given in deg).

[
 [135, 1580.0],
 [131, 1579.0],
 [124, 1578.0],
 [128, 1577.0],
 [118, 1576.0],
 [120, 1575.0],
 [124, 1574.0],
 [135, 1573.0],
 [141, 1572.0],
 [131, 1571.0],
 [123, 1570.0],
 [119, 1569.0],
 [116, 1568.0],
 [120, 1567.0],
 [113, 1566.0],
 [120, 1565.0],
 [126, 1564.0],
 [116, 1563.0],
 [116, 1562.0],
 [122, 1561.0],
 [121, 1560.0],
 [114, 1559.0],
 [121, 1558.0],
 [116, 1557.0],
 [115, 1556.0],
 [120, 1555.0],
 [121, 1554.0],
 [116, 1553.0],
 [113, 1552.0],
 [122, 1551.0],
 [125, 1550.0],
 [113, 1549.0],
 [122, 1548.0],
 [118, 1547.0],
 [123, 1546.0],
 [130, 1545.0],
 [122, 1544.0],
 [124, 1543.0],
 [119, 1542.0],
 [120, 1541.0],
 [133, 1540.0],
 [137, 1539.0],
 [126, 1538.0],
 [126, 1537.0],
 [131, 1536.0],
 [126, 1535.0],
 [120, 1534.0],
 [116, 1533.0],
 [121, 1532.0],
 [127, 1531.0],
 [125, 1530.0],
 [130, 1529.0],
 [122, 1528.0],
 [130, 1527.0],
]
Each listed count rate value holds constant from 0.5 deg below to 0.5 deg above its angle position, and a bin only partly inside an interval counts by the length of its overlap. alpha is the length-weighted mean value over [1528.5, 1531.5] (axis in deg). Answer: 127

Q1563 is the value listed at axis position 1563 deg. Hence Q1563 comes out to 116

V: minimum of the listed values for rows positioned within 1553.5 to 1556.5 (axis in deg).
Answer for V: 115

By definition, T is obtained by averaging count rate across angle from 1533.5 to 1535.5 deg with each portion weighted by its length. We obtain 123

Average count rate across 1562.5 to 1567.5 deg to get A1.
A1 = 119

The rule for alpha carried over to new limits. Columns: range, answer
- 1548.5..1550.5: 119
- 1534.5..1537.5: 128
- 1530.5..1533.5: 121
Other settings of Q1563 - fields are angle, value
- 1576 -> 118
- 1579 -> 131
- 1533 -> 116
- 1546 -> 123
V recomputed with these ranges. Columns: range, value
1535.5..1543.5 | 119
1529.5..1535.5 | 116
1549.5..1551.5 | 122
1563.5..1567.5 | 113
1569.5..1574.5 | 123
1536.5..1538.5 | 126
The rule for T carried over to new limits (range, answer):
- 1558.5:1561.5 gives 119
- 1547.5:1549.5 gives 118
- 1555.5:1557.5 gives 116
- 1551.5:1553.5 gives 114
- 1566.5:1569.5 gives 118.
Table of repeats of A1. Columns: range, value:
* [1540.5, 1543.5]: 121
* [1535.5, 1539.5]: 130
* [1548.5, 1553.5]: 118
